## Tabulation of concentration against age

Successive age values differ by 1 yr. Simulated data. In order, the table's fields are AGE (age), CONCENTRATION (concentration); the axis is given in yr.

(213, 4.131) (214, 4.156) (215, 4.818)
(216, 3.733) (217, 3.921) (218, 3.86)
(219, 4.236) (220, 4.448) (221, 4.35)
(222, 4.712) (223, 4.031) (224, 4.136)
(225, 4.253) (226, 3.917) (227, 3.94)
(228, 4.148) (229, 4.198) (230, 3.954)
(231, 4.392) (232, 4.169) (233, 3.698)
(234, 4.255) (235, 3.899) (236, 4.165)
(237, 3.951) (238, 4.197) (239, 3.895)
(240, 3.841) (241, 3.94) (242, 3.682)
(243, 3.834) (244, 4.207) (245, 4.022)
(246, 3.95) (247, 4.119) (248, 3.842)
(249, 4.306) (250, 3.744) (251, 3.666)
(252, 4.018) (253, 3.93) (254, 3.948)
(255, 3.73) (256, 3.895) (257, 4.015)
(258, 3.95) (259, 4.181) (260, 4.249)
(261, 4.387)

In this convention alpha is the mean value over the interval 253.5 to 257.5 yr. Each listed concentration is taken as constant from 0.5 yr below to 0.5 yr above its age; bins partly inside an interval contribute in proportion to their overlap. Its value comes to 3.9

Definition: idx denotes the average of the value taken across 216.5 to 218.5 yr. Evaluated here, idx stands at 3.89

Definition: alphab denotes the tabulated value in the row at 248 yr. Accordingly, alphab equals 3.842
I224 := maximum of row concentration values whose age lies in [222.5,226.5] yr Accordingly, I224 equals 4.253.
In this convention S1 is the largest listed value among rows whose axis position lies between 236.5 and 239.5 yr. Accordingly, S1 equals 4.197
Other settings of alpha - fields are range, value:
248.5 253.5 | 3.93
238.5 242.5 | 3.84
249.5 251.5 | 3.71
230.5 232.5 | 4.28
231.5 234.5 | 4.04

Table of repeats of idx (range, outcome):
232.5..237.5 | 3.99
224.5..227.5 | 4.04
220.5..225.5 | 4.3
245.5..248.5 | 3.97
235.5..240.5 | 4.01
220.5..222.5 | 4.53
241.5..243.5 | 3.76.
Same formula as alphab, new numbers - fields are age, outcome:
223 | 4.031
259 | 4.181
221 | 4.35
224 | 4.136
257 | 4.015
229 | 4.198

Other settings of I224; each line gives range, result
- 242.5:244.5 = 4.207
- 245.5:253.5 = 4.306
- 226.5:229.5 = 4.198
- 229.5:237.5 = 4.392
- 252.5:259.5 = 4.181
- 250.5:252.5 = 4.018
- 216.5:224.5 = 4.712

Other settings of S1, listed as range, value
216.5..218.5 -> 3.921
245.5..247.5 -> 4.119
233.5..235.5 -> 4.255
